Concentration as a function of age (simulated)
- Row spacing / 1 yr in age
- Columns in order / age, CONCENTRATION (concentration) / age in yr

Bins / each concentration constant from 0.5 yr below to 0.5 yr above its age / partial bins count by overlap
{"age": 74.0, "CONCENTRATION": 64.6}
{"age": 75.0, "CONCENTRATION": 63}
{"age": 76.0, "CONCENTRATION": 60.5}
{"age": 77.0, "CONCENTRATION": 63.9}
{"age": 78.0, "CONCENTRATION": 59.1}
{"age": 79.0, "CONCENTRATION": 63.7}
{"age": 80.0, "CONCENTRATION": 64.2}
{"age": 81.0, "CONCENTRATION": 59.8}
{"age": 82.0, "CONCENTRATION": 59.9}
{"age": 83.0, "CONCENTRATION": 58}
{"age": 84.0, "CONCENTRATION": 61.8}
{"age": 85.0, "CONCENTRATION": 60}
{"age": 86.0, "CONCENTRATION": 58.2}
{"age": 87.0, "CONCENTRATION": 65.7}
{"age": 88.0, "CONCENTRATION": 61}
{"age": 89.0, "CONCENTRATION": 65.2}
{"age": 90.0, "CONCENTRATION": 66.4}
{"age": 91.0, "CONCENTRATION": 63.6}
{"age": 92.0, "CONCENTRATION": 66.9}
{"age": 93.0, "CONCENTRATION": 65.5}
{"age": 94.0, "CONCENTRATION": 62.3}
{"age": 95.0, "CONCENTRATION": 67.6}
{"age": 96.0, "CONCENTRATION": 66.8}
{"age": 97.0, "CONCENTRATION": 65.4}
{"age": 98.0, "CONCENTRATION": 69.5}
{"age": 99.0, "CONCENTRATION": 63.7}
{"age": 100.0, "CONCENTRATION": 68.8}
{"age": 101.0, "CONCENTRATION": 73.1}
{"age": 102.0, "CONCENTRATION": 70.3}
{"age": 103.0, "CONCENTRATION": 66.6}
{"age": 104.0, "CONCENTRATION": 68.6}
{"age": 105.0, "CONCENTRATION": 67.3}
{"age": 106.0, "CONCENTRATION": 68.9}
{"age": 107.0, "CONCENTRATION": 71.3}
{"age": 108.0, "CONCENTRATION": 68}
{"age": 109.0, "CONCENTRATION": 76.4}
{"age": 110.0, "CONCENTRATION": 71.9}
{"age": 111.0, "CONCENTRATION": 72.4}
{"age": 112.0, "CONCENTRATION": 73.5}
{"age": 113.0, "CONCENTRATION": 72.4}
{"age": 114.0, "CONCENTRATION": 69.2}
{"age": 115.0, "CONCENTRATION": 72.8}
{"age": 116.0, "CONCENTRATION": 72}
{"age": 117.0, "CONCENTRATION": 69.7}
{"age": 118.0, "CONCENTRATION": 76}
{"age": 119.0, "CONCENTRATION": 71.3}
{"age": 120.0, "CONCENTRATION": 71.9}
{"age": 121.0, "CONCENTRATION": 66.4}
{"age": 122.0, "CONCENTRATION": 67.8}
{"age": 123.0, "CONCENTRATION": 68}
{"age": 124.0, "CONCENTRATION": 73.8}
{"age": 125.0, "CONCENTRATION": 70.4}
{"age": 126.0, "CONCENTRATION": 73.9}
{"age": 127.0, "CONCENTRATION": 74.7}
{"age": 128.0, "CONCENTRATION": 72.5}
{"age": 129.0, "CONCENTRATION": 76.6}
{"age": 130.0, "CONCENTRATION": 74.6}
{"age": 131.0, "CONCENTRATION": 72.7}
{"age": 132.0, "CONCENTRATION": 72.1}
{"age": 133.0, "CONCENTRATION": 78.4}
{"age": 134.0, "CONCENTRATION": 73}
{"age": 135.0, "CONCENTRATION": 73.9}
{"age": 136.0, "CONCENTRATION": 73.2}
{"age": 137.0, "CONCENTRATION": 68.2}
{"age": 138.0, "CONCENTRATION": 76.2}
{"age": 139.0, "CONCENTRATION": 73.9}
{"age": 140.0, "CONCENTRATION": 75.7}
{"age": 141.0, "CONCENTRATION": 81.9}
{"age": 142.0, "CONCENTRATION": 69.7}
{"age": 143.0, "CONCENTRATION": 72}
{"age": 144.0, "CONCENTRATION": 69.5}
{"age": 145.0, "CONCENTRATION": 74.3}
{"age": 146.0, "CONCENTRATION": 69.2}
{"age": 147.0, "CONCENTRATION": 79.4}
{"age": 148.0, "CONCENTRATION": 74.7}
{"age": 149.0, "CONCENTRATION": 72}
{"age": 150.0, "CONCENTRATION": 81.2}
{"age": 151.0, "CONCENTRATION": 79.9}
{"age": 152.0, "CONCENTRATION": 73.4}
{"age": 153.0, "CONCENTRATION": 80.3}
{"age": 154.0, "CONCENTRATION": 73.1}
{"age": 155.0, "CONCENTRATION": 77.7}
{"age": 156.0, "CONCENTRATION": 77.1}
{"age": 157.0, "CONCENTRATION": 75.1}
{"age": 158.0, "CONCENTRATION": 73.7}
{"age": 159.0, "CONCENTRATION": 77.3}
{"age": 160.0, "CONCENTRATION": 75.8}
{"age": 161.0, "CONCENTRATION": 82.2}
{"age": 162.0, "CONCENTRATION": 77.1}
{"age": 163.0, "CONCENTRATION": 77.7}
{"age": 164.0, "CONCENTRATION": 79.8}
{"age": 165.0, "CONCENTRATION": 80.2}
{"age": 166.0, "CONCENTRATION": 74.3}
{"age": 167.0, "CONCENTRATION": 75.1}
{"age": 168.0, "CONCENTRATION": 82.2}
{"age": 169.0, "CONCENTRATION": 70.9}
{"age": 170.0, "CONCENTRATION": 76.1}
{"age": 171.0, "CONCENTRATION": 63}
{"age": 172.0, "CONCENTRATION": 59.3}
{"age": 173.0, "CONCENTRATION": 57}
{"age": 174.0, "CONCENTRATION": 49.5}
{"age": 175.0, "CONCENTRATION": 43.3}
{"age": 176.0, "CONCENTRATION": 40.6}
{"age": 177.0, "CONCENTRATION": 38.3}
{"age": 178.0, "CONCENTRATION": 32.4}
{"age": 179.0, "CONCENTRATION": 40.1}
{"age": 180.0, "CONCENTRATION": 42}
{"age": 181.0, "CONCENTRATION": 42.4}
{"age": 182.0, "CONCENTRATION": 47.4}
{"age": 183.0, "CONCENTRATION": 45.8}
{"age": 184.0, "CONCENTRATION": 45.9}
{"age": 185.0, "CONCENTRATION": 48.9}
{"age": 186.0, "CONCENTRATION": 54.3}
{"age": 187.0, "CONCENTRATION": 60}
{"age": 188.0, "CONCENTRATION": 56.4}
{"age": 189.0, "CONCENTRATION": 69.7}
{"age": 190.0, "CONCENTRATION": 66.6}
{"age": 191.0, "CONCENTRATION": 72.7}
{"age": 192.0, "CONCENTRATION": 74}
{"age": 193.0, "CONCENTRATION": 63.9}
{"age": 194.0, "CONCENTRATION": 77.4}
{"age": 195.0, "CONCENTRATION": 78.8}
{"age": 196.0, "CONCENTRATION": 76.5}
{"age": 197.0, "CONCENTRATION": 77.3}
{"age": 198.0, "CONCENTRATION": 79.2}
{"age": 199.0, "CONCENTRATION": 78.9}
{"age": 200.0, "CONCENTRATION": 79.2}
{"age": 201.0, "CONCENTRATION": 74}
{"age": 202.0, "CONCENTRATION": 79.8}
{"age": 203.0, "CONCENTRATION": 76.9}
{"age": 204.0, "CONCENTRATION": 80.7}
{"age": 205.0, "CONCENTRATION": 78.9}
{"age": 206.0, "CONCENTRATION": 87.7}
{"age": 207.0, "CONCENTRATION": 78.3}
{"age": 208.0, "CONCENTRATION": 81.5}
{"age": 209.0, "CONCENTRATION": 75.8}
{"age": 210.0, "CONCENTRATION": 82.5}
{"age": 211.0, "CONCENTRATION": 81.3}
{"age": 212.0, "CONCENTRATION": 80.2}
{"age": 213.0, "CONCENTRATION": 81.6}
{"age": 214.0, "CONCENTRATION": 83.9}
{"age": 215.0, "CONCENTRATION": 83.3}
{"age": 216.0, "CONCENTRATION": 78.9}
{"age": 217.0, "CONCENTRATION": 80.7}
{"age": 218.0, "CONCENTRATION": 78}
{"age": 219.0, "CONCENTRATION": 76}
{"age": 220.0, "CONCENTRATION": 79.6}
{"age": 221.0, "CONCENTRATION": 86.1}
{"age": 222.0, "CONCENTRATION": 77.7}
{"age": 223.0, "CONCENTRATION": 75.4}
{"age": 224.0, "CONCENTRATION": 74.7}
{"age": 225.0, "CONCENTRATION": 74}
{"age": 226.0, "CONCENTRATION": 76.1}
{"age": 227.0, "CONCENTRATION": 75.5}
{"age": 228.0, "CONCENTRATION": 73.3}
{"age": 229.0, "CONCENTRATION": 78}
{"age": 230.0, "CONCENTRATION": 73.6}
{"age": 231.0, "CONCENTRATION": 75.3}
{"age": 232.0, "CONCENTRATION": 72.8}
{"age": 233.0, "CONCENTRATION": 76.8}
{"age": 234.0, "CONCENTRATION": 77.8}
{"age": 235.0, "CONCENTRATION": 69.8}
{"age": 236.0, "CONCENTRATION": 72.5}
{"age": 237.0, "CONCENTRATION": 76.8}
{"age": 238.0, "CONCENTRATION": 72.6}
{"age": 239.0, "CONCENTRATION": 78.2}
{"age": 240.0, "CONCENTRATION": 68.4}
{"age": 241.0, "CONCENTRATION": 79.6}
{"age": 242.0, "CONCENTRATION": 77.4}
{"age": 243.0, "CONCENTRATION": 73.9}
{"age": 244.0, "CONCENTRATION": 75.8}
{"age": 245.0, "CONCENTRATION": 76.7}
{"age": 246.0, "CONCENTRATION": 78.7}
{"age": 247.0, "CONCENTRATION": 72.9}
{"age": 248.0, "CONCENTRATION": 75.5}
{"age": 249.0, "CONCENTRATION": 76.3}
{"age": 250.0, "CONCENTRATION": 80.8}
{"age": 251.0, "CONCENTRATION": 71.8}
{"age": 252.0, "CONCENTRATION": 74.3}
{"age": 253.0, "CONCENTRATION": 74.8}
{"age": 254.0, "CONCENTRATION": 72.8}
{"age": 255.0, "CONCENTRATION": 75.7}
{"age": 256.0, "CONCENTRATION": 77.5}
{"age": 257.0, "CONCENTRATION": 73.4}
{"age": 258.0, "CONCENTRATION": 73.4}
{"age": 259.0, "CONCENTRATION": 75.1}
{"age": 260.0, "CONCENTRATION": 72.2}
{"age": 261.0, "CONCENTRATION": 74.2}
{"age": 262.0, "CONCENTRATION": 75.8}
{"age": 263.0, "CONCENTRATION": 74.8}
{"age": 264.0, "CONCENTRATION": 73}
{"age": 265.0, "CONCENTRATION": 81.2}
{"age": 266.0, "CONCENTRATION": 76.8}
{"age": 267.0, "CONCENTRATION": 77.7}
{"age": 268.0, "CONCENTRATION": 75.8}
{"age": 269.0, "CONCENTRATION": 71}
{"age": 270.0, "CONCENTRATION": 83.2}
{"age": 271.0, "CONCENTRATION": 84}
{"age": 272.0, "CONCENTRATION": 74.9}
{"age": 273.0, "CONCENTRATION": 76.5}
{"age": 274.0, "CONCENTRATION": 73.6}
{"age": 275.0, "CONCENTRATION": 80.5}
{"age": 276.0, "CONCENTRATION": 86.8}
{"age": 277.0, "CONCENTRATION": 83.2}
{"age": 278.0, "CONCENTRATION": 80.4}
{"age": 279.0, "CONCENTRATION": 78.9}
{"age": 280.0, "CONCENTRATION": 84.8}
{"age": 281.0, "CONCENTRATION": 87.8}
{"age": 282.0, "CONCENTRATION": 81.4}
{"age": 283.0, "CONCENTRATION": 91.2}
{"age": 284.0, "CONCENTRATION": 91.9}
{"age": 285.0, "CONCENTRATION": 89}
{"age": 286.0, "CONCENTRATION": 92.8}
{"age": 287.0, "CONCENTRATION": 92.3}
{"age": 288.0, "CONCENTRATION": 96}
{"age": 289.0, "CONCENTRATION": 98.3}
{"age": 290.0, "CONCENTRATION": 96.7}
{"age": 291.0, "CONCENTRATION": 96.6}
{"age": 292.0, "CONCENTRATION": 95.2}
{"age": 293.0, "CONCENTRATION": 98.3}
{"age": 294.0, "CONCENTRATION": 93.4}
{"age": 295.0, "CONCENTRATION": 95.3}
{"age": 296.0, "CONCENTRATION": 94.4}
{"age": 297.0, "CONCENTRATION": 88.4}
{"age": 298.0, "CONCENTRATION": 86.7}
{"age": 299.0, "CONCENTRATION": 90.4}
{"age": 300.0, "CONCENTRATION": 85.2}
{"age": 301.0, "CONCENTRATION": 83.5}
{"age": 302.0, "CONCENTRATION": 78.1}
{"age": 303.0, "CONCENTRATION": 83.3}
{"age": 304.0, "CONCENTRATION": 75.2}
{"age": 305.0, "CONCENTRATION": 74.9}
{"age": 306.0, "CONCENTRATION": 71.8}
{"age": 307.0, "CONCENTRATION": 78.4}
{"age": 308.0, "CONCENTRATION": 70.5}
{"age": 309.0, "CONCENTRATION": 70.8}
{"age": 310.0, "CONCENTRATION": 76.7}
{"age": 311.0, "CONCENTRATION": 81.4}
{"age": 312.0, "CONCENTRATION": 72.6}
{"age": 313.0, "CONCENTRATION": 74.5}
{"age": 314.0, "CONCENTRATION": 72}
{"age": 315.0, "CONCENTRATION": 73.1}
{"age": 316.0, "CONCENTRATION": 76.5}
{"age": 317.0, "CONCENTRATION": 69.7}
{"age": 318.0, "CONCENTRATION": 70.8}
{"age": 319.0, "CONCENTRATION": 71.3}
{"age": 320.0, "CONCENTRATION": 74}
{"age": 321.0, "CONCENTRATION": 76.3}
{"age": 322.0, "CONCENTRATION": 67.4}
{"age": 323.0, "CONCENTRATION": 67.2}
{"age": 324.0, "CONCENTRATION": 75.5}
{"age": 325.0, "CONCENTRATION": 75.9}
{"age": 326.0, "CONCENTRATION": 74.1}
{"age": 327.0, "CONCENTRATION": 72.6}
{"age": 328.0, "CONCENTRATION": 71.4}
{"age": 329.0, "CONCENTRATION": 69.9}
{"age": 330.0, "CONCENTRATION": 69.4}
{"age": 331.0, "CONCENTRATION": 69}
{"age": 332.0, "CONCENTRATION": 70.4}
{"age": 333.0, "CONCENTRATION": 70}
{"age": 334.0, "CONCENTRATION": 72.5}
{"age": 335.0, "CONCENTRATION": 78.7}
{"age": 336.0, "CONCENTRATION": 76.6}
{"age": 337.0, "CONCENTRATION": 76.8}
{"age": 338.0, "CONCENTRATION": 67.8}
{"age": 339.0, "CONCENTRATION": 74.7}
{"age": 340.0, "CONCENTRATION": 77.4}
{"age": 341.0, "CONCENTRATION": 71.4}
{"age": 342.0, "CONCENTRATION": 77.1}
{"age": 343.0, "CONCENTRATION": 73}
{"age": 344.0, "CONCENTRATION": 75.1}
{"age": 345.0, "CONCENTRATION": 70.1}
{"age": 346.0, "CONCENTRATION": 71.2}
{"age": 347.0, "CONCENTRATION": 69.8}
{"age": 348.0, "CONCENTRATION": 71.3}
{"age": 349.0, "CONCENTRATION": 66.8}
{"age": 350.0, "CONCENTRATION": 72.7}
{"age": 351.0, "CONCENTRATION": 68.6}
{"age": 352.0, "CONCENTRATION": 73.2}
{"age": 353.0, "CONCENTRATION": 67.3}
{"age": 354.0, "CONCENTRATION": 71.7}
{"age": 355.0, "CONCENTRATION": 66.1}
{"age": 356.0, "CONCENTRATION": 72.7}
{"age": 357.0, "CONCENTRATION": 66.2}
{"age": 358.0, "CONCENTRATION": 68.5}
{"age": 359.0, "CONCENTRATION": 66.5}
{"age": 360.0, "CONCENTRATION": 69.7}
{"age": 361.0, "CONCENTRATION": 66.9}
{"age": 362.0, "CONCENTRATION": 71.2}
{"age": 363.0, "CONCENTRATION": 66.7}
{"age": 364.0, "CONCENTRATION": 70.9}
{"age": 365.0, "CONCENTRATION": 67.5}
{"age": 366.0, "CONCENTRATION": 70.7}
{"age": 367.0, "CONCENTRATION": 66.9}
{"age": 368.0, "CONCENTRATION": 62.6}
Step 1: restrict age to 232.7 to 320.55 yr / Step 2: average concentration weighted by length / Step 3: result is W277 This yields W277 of 79.7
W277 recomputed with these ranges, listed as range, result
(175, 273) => 72.3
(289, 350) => 77.1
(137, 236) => 71.5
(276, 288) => 87.1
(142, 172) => 75.3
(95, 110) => 69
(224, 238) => 74.7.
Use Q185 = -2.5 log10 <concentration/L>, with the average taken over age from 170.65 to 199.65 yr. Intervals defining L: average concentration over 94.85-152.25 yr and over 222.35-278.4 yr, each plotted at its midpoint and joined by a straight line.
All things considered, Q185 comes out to 0.26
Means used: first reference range 72.1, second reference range 76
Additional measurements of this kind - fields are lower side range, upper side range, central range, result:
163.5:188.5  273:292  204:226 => -0.18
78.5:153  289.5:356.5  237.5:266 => -0.02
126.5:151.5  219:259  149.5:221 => 0.07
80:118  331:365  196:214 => -0.16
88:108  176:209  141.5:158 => -0.14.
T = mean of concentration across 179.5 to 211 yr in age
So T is 69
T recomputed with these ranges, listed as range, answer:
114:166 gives 74.3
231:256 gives 75.2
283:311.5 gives 86.7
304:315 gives 74.3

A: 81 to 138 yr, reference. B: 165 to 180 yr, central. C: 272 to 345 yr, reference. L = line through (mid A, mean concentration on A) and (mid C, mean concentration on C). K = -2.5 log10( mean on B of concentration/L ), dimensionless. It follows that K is 0.25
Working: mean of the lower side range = 69.1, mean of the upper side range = 79.6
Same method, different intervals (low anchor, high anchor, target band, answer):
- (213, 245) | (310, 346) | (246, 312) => -0.093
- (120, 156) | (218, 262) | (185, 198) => 0.093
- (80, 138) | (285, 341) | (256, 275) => 0.010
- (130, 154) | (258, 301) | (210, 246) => 0.051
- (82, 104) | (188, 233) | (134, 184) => 0.061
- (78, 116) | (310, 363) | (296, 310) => -0.130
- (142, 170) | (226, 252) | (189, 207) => -0.012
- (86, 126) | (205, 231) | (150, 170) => -0.049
